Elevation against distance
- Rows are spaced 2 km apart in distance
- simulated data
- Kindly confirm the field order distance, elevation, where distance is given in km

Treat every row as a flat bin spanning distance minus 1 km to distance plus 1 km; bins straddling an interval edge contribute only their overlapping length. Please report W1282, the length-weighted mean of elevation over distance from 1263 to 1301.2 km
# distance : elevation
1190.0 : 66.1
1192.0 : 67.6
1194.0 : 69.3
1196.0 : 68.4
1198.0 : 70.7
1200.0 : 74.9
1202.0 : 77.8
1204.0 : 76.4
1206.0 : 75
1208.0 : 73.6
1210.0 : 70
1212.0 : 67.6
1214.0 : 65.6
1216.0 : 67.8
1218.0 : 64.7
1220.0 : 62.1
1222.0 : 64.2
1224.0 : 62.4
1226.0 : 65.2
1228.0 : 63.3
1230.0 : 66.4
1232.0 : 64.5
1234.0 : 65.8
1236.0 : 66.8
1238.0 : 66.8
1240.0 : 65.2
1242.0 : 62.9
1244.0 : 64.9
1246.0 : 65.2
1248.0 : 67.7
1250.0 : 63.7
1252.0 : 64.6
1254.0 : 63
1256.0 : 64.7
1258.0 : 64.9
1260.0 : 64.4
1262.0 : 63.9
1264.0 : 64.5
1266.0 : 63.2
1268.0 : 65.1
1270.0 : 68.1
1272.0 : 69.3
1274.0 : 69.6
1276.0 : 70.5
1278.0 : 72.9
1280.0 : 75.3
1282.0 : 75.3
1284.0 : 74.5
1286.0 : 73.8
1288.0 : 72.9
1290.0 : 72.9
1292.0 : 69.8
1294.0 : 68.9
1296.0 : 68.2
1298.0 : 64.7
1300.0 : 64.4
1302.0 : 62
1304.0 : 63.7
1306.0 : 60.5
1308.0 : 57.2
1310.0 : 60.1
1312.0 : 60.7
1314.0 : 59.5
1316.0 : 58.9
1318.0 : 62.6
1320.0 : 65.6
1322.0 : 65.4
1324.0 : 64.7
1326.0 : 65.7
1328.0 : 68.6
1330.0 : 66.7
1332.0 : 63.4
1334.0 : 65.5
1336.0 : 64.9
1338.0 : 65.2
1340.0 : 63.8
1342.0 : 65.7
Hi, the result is 69.6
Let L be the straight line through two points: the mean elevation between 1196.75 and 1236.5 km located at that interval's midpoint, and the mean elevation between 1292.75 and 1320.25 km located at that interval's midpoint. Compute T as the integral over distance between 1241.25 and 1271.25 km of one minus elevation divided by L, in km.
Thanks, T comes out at 0.45 km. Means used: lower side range 68.3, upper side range 62.6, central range 64.8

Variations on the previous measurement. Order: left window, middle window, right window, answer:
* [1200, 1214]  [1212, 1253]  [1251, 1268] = 2.1 km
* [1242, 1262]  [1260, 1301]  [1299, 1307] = -3.7 km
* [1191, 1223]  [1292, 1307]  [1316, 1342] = 0.3 km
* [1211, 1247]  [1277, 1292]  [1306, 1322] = -2.7 km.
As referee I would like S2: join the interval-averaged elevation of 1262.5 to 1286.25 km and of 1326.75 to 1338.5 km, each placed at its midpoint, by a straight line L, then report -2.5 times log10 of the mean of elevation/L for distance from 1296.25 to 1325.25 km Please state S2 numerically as 0.08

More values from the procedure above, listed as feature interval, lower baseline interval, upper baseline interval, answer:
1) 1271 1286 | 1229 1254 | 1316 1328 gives -0.12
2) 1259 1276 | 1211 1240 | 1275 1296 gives 0.06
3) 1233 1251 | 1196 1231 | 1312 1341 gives 0.03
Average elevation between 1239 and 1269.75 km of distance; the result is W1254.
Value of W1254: 64.6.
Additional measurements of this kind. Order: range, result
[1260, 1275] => 66.1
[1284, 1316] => 65.4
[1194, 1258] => 67.2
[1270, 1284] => 72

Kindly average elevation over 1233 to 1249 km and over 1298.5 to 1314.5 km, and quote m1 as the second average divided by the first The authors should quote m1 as 0.9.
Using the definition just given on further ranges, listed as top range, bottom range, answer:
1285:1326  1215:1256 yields 1.00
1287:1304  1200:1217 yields 0.94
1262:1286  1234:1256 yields 1.07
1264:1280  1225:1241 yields 1.05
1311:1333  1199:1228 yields 0.93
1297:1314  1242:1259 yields 0.95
